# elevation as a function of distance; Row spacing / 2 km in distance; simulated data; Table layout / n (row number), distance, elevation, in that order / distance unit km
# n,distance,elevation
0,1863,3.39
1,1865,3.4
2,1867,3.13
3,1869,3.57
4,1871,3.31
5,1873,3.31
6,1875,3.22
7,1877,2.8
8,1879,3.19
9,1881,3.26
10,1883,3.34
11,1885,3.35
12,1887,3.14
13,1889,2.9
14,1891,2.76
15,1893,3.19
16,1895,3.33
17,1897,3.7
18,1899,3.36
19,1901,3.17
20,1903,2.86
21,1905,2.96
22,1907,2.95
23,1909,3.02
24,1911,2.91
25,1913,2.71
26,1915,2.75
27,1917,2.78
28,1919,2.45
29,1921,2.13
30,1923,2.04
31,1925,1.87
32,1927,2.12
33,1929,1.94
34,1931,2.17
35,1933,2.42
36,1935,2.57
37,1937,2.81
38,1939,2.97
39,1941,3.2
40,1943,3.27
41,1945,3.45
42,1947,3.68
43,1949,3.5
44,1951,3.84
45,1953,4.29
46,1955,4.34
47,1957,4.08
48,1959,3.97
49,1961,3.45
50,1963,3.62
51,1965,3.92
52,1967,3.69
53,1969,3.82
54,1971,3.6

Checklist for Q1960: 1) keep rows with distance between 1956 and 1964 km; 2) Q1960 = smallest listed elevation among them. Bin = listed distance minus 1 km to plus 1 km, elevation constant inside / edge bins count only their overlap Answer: 3.45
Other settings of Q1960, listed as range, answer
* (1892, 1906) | 2.86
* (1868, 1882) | 2.8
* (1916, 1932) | 1.87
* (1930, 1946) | 2.17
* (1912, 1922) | 2.13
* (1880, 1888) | 3.14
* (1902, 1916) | 2.71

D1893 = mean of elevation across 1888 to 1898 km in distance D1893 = 3.18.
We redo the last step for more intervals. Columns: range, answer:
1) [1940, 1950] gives 3.42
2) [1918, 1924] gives 2.21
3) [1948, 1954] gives 3.88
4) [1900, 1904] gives 3.01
